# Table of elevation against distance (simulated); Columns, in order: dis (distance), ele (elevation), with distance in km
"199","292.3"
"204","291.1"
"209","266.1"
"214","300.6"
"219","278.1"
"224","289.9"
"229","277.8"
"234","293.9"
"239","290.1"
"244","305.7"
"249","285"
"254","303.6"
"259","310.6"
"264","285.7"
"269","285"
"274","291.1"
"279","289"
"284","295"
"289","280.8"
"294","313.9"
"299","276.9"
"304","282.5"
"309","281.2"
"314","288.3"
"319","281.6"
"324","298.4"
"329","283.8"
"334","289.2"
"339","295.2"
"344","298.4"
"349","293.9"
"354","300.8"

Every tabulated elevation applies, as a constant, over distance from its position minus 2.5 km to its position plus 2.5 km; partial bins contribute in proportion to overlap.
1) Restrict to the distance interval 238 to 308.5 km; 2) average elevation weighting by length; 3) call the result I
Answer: 292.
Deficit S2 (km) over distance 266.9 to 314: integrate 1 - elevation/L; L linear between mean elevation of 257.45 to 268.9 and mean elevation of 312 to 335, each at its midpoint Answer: 0.5 km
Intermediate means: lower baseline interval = 294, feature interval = 288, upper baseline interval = 288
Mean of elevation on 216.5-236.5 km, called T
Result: 285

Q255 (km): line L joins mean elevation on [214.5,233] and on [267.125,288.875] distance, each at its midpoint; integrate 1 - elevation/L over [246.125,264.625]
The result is -0.6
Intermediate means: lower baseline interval 285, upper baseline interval 289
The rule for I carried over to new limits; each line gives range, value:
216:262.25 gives 293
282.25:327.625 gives 289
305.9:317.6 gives 284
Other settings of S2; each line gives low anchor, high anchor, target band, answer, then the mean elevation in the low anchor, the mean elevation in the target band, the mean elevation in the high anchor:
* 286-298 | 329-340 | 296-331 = 0.9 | 295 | 285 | 290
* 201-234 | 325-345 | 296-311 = 0.4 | 285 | 281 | 292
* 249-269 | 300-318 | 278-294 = -0.2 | 296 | 292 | 283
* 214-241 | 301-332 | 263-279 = -0.1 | 287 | 288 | 286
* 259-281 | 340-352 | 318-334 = 0.3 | 290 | 289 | 296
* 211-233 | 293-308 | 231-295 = -1.5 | 287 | 294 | 288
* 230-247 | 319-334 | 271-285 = 0.1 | 295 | 291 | 289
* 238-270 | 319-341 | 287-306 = 0.3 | 296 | 289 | 290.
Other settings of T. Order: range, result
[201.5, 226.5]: 285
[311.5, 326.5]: 289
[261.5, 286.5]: 289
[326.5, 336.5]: 286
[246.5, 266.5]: 296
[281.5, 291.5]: 288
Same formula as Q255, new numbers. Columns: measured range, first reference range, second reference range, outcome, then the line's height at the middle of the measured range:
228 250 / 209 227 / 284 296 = -0.2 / 289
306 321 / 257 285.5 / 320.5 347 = 0.5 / 293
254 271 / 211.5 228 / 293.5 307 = -0.4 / 288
